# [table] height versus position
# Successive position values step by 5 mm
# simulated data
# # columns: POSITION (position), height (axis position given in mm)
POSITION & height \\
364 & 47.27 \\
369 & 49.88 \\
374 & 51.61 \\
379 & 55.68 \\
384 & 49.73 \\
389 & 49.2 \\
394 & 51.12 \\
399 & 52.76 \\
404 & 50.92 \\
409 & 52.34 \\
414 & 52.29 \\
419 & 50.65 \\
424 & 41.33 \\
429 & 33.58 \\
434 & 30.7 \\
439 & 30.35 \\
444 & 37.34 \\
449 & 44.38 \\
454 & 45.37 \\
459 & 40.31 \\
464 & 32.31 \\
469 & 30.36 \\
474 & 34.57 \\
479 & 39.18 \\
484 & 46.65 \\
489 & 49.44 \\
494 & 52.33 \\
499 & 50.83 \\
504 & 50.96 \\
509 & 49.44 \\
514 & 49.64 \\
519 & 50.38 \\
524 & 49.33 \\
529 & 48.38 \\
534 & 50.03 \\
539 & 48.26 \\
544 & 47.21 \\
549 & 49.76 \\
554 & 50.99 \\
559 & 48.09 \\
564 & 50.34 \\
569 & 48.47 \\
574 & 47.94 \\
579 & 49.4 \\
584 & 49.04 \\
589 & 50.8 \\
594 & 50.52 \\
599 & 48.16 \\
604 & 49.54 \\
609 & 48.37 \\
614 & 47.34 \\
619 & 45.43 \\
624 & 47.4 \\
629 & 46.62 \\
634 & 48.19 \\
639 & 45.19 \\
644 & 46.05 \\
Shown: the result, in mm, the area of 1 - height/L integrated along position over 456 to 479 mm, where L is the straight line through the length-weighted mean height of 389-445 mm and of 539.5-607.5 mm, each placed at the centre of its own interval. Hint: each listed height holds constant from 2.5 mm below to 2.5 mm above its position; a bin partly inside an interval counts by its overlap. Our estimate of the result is 5.4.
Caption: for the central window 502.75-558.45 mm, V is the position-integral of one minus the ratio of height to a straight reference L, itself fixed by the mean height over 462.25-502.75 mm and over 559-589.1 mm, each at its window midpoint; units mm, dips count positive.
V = -4.3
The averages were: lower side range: 42.4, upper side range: 49.1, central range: 49.4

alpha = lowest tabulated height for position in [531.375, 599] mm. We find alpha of 47.21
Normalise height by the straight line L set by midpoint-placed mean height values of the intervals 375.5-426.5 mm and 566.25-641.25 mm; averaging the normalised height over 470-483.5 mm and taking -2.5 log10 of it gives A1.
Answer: 0.30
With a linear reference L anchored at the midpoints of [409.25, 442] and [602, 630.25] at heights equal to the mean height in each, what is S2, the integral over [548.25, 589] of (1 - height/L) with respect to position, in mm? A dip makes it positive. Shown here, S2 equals -3.2 mm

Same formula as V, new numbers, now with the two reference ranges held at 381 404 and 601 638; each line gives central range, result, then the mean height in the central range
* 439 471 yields 7.74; 37.8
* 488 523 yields -0.90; 50.4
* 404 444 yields 6.73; 41.9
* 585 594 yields -0.47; 50.4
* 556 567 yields -0.21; 49.3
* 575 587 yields -0.27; 49.1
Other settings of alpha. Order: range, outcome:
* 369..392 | 49.2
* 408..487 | 30.35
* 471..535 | 34.57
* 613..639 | 45.19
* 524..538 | 48.38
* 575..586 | 49.04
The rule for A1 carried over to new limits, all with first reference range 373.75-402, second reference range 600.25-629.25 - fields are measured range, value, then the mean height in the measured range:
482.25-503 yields -0.005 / 50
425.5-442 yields 0.492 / 32.3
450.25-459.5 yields 0.159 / 43.6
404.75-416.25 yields -0.018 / 52.1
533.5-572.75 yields -0.009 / 49.1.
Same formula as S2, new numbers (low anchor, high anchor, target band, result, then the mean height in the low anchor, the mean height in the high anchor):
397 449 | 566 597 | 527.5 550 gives -0.46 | 43.2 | 49.4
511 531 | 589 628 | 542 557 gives -0.09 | 49.5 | 48.2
